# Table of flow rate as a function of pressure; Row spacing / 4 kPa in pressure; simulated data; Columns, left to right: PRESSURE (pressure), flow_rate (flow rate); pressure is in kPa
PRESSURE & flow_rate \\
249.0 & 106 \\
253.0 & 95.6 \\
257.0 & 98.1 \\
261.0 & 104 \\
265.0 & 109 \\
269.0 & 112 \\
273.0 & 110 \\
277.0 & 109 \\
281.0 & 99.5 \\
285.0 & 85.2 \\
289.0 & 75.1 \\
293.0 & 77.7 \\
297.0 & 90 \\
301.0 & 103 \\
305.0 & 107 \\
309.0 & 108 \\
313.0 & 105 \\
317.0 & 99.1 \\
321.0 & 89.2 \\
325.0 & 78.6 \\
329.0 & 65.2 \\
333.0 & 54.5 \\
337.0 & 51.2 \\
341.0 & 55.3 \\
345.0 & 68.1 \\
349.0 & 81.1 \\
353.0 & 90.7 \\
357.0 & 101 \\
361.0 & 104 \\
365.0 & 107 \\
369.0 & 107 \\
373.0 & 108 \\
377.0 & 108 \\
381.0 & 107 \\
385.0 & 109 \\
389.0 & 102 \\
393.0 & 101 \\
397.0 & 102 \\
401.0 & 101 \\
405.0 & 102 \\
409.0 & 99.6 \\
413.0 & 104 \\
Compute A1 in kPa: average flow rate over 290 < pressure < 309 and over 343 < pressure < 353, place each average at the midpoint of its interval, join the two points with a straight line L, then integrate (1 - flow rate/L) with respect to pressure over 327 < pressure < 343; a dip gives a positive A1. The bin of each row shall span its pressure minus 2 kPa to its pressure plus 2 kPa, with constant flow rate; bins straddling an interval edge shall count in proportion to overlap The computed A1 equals 5.0 kPa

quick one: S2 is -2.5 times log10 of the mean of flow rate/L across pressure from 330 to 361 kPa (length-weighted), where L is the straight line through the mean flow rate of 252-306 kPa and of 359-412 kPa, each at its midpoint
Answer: 0.36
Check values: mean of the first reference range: 98.1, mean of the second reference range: 104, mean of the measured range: 73.6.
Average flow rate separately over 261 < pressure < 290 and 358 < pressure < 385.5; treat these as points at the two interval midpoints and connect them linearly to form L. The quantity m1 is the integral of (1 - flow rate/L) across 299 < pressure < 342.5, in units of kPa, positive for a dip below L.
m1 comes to 8.4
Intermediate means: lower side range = 101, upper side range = 107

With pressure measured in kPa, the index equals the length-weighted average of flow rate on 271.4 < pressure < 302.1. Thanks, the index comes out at 93.2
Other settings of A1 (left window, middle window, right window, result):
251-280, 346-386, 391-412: 0.39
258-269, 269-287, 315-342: -0.57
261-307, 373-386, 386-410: -0.88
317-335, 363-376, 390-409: -2.41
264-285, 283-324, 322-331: -3.15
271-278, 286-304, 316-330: 1.92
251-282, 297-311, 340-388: -0.29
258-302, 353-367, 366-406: 0.13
